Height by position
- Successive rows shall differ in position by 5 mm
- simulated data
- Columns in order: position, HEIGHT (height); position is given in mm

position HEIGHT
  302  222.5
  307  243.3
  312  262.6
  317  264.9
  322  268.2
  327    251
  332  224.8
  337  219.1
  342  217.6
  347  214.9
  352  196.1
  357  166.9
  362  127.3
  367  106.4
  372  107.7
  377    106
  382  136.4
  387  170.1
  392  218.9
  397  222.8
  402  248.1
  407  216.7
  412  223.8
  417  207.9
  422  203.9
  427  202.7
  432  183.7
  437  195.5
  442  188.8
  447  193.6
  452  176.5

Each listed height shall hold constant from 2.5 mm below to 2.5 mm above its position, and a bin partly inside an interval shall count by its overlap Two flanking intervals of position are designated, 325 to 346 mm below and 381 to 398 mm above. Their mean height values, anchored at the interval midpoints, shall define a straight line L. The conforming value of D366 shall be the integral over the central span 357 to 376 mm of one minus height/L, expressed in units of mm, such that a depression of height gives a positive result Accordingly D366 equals 7.9 mm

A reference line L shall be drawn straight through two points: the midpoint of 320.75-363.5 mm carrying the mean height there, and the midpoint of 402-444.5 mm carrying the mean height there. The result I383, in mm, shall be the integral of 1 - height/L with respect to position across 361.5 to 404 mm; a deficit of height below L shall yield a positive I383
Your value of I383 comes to 9.5 mm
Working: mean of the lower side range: 210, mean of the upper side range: 206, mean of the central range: 161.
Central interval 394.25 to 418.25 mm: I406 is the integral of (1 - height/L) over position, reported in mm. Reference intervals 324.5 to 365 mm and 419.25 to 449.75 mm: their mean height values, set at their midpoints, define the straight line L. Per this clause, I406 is -3.4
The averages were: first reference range 201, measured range 225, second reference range 195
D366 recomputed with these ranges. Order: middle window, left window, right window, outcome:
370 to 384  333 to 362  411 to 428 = 5.9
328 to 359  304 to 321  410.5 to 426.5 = 4.3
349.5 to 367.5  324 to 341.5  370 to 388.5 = 2.2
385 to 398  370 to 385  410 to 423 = -4.2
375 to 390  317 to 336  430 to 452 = 5.3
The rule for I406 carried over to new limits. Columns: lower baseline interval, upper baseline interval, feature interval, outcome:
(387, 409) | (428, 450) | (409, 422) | -0.4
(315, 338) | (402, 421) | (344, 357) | 2.2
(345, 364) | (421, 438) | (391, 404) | -3.0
